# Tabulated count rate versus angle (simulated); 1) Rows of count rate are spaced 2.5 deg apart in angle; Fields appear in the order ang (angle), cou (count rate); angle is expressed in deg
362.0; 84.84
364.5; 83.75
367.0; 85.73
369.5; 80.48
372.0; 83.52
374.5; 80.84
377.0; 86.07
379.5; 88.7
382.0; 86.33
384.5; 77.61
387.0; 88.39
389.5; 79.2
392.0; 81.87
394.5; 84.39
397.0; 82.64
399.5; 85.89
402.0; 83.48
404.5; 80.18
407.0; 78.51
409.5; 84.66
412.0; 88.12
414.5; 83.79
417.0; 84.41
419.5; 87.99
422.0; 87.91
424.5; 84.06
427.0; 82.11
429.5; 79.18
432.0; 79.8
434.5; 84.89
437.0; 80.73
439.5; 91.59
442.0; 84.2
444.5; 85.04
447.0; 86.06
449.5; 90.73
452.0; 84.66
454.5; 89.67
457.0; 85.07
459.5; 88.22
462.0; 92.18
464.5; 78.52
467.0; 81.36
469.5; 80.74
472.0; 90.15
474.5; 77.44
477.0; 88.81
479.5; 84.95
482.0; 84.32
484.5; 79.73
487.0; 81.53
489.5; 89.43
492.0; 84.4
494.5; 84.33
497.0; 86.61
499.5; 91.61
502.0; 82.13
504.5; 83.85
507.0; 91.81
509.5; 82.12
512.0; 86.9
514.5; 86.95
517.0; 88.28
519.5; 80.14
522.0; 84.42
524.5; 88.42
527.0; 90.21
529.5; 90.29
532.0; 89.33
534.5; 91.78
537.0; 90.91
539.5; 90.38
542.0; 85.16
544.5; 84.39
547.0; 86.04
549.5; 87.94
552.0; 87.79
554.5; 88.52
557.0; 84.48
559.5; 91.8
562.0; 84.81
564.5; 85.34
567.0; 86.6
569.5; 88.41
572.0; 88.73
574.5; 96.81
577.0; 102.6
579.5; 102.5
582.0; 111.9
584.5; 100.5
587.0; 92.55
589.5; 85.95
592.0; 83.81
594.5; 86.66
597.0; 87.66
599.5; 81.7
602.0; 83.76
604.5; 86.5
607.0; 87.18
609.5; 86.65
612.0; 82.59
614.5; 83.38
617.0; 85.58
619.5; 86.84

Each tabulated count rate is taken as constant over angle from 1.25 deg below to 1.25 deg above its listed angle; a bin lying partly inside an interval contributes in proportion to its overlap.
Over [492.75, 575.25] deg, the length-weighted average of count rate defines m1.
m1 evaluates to 87.4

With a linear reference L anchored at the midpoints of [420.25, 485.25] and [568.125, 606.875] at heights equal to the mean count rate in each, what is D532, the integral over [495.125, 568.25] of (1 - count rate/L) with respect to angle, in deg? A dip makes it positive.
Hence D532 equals 1.4 deg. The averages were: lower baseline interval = 84.8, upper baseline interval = 91.8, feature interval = 87.2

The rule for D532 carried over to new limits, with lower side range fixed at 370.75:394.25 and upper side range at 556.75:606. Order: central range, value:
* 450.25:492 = 0.94 deg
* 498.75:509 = 0.14 deg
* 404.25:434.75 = 0.50 deg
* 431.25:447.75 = 0.19 deg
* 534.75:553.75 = 0.35 deg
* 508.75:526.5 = 0.58 deg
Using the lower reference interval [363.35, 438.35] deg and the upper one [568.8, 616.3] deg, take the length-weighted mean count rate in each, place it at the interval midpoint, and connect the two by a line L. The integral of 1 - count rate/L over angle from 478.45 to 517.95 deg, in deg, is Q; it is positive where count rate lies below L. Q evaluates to 0.7 deg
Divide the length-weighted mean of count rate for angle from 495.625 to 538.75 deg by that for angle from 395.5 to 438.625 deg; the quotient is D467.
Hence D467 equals 1.05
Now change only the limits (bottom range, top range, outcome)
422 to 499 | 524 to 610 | 1.06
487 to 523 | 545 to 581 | 1.05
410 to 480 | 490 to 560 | 1.02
